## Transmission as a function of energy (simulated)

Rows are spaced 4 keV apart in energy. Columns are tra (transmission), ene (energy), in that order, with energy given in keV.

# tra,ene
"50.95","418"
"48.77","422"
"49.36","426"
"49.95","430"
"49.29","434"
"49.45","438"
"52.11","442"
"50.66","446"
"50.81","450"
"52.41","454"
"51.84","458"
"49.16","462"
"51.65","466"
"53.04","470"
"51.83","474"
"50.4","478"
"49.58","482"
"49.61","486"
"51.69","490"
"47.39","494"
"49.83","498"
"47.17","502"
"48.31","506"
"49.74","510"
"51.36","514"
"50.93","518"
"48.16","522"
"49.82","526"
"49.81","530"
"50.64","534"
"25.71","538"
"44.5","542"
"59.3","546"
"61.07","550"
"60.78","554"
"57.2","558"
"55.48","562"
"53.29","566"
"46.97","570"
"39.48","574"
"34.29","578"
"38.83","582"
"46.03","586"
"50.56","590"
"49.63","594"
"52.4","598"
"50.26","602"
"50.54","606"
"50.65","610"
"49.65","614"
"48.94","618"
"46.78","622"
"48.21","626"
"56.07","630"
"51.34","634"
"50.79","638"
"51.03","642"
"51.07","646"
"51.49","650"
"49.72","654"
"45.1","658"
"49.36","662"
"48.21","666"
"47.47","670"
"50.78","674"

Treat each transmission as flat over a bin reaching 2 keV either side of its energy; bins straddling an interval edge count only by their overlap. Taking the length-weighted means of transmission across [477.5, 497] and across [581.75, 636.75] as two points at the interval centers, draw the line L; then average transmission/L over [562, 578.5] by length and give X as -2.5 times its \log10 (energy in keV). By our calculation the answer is 0.09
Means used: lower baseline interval 49.7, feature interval 45.8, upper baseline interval 49.6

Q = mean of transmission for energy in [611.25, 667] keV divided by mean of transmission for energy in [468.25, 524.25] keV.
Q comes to 1.0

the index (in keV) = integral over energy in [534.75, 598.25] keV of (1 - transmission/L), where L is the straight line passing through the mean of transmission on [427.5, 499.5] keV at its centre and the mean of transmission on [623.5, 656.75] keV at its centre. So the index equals 3.0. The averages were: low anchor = 50.6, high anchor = 51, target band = 48.4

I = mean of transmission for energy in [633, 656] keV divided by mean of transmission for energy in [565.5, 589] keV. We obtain 1.19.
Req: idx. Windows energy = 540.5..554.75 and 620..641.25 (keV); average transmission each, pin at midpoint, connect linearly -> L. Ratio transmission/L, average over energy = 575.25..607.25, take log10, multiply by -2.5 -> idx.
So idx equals 0.153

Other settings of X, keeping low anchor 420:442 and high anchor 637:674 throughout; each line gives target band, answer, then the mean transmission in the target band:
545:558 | -0.208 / 60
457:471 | -0.037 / 51.3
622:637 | -0.037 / 51.1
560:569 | -0.086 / 53.6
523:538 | 0.063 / 46.7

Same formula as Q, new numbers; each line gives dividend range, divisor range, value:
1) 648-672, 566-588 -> 1.15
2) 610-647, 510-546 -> 1.07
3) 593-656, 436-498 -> 1.00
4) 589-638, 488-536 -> 1.02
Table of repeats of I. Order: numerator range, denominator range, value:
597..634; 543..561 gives 0.86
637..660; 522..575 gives 0.99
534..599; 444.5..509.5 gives 0.96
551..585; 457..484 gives 0.95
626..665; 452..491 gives 0.99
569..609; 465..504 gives 0.92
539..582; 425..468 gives 0.99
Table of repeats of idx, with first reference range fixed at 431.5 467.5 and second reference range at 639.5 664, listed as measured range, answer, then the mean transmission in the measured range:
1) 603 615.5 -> -0.01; 50.3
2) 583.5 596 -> 0.04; 48.3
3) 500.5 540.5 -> 0.07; 47.1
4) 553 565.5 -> -0.14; 57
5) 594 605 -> -0.02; 50.9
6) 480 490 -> 0.01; 50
